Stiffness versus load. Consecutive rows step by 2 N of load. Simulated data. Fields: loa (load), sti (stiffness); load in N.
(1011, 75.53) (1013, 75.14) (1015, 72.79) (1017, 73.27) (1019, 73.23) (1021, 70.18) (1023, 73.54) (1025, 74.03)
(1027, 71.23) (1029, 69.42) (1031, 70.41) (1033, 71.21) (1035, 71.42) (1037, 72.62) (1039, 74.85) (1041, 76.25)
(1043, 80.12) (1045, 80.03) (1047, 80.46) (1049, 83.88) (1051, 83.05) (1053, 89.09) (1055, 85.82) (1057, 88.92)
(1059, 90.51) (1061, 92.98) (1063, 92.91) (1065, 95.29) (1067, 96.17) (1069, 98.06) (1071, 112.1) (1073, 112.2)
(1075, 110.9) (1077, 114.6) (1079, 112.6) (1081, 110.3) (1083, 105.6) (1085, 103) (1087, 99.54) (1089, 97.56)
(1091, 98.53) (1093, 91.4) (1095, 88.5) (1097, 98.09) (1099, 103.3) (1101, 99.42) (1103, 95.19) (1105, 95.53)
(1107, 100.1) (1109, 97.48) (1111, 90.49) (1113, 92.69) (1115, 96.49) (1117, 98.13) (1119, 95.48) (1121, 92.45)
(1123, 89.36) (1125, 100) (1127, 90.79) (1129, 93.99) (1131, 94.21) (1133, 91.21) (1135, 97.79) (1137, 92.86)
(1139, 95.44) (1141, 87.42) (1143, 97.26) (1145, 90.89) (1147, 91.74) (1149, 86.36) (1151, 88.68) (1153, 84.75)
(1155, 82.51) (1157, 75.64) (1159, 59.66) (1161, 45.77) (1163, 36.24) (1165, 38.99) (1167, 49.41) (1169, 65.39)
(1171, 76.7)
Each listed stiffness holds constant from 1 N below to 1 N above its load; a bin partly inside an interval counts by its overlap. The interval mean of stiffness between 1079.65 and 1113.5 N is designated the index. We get 98.3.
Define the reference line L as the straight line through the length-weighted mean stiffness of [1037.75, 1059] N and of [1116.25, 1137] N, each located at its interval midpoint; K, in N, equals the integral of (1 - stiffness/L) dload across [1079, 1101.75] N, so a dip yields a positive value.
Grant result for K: -2.9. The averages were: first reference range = 82.5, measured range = 100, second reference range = 94.2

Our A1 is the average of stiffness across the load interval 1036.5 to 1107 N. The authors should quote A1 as 94.8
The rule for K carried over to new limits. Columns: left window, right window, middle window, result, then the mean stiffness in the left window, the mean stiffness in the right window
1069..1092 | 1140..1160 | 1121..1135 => -0.3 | 107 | 84.5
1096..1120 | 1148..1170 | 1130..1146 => -3.2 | 96.9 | 64.9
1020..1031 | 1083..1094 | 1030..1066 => -0.3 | 71.6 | 98.7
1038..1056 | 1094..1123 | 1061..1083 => -4.4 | 81.5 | 95.7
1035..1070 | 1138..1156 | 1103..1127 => -1.9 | 85.5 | 89.4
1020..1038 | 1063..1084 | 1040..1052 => 0.6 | 71.6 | 106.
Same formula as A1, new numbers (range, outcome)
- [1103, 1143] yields 94.4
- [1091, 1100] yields 95.7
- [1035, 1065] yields 83.7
